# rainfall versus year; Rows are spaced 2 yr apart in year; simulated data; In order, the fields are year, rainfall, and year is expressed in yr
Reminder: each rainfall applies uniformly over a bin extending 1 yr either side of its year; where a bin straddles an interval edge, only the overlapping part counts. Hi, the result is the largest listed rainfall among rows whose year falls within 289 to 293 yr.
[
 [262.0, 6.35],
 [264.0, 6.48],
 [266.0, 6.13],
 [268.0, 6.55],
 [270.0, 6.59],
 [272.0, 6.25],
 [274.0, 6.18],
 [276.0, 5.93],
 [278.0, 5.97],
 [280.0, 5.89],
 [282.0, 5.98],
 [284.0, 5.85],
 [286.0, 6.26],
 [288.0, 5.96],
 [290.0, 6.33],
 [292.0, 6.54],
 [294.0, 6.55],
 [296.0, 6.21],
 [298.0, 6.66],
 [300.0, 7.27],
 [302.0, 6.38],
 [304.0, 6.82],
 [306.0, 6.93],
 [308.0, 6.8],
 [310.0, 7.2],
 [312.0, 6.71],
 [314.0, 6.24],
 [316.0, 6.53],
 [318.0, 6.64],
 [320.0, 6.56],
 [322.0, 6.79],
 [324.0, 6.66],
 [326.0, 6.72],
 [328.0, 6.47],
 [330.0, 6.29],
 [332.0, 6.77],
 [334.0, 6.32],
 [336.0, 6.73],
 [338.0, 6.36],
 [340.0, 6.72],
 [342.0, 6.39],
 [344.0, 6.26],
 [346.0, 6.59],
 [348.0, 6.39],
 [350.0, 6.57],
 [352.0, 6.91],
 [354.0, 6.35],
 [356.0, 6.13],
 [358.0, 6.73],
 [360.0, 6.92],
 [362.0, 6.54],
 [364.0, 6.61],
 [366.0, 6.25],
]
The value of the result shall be 6.54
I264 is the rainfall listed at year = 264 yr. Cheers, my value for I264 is 6.48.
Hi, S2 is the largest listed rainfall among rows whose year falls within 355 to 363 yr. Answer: 6.92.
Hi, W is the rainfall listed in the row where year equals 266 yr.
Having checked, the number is 6.13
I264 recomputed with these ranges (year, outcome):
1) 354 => 6.35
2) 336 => 6.73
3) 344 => 6.26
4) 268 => 6.55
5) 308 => 6.8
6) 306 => 6.93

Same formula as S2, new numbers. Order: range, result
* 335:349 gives 6.73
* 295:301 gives 7.27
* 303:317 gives 7.2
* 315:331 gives 6.79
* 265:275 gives 6.59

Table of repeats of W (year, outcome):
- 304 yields 6.82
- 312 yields 6.71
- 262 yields 6.35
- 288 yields 5.96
